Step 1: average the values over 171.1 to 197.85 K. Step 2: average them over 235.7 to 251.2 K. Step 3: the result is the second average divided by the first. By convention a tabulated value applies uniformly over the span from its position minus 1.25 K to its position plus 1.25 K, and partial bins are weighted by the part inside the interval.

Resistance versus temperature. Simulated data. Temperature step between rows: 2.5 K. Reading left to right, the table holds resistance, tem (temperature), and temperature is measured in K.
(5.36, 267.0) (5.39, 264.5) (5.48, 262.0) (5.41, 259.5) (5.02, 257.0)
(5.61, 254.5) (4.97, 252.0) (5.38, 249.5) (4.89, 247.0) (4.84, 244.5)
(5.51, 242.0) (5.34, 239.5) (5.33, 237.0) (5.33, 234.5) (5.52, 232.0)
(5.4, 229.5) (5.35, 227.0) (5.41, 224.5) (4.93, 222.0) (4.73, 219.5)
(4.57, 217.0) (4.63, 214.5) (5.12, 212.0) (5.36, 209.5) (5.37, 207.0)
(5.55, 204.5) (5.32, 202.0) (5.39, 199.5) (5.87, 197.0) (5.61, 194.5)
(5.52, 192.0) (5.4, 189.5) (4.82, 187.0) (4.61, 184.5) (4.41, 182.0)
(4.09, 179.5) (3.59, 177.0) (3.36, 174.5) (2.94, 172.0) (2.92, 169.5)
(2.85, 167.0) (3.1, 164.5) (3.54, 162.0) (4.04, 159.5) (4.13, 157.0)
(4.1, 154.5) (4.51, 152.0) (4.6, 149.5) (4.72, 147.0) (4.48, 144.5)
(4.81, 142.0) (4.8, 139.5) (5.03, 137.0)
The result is 1.14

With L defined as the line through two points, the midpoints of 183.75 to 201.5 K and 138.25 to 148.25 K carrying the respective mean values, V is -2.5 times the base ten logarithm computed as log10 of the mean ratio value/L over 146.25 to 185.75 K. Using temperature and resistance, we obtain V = 0.28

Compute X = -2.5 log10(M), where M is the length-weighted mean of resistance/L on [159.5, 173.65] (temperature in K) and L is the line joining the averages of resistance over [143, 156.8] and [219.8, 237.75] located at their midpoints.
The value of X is 0.414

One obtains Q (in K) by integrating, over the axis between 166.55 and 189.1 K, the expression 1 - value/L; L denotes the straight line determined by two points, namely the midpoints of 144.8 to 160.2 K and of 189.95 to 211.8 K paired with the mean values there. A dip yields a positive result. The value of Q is 5.2 K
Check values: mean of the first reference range 4.37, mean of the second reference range 5.48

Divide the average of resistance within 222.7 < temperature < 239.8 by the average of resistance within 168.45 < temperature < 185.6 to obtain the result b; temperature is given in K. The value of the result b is 1.45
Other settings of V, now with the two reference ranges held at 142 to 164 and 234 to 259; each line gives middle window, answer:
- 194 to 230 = -0.08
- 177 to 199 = -0.08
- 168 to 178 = 0.37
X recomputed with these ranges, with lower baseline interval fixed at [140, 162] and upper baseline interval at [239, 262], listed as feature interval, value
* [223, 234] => -0.07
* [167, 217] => 0.02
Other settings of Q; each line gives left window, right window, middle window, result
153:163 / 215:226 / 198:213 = -2.2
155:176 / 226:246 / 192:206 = -4.0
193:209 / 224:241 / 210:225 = 1.5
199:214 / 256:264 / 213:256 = 1.3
